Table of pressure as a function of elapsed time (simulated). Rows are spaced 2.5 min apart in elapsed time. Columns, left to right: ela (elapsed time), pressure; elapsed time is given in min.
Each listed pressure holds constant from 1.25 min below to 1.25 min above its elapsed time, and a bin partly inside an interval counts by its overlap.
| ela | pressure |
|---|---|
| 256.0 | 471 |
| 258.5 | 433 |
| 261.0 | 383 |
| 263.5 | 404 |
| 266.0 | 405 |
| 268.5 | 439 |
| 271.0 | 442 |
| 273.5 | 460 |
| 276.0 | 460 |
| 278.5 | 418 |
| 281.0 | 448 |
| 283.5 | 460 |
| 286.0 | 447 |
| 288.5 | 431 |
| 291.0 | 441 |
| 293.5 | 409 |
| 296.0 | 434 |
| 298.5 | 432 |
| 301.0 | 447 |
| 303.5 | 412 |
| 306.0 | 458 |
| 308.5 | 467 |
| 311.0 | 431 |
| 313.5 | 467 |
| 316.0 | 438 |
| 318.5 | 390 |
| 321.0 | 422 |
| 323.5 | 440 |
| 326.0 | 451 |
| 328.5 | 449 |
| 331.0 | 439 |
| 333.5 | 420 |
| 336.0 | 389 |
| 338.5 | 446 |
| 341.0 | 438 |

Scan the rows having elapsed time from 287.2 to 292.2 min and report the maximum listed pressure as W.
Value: 441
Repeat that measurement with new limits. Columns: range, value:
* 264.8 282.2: 460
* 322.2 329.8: 451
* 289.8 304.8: 447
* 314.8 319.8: 438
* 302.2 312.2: 467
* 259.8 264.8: 404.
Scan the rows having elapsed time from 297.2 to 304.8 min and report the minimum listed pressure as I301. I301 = 412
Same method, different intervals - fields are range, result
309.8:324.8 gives 390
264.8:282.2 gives 405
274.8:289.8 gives 418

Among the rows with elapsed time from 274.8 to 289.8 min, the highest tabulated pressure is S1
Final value 460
